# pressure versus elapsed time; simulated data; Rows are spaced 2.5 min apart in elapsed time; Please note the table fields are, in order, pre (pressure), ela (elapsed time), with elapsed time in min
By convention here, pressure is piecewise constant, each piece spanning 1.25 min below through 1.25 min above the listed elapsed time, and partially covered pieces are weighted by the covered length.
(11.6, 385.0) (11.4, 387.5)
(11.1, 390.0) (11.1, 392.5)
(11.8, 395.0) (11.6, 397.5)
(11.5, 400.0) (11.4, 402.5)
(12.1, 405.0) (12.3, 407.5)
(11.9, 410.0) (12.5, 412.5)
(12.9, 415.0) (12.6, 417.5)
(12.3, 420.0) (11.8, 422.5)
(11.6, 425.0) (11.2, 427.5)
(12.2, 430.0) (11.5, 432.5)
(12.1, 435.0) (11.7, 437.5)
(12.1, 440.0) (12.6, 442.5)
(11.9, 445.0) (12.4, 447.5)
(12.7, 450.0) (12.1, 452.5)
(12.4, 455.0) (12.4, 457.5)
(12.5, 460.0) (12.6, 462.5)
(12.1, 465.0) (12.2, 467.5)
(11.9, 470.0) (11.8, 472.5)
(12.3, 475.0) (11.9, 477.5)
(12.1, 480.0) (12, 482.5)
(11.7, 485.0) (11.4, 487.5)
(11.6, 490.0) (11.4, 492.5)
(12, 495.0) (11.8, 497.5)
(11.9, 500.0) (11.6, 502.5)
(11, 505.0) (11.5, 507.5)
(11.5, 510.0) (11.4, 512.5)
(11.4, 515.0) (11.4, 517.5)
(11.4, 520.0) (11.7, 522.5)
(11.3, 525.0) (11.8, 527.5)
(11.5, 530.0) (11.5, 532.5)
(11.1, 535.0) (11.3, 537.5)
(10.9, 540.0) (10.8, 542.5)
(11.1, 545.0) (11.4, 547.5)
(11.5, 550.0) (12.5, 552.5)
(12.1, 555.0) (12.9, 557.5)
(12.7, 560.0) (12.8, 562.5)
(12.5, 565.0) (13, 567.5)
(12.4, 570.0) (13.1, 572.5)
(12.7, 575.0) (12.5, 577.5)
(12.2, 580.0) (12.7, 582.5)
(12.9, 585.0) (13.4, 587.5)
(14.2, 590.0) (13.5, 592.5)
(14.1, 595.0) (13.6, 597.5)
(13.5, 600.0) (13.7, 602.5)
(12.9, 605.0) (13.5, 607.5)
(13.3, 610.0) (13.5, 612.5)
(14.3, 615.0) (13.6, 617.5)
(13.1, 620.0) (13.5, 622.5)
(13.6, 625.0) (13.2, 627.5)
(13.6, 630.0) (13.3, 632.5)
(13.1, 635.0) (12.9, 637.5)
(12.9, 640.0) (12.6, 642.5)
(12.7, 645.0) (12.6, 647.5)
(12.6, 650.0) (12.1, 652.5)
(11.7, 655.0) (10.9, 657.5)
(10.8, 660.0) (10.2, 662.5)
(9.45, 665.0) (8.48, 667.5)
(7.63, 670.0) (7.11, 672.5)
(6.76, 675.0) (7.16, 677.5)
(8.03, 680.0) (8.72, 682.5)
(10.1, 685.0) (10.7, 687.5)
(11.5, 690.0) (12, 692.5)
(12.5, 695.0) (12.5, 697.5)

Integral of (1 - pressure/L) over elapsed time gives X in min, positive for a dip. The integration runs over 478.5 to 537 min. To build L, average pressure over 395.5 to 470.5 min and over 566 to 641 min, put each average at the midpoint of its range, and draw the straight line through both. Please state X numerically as 4.84 min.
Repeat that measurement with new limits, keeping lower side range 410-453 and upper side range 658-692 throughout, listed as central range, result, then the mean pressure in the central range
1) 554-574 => -4.3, 12.7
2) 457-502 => -1.7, 12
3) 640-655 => -4.9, 12.5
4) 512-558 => -2.9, 11.5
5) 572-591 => -5.0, 12.9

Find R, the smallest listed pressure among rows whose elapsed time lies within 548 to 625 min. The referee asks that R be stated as 11.5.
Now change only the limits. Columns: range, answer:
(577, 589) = 12.2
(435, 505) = 11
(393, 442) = 11.2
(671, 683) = 6.76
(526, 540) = 10.9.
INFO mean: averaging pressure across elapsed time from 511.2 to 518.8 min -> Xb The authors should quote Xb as 11.4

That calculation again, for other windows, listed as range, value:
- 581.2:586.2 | 12.8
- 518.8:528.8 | 11.6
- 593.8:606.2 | 13.6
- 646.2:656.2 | 12.3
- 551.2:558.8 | 12.5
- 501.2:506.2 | 11.3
